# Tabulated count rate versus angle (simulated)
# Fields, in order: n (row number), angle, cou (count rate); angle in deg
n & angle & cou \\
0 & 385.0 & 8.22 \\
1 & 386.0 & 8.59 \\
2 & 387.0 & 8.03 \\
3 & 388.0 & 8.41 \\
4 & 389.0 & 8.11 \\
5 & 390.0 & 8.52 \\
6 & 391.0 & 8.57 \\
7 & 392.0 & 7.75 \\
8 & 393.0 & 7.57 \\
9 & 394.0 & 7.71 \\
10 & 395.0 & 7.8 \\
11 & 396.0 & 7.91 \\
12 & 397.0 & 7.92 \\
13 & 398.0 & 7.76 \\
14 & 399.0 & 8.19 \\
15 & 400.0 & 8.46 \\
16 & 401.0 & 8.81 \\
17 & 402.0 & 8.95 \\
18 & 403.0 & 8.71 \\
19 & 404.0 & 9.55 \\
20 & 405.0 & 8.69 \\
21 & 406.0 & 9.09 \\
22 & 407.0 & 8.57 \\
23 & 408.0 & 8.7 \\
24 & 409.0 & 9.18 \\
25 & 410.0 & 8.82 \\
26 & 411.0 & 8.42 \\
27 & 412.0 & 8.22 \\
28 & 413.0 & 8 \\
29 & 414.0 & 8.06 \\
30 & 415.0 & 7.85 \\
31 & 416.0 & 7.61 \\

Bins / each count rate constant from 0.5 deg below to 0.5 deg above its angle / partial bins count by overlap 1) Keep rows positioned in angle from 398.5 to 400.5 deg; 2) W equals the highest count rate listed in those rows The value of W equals 8.46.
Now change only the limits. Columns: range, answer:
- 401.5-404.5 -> 9.55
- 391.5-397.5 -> 7.92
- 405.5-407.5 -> 9.09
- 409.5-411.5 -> 8.82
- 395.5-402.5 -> 8.95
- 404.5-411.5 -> 9.18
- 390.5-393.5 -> 8.57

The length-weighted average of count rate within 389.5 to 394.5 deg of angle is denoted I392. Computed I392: 8.02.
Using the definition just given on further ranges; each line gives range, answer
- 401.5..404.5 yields 9.07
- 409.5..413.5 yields 8.37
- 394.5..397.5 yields 7.88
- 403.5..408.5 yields 8.92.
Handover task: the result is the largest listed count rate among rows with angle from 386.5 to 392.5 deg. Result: 8.57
